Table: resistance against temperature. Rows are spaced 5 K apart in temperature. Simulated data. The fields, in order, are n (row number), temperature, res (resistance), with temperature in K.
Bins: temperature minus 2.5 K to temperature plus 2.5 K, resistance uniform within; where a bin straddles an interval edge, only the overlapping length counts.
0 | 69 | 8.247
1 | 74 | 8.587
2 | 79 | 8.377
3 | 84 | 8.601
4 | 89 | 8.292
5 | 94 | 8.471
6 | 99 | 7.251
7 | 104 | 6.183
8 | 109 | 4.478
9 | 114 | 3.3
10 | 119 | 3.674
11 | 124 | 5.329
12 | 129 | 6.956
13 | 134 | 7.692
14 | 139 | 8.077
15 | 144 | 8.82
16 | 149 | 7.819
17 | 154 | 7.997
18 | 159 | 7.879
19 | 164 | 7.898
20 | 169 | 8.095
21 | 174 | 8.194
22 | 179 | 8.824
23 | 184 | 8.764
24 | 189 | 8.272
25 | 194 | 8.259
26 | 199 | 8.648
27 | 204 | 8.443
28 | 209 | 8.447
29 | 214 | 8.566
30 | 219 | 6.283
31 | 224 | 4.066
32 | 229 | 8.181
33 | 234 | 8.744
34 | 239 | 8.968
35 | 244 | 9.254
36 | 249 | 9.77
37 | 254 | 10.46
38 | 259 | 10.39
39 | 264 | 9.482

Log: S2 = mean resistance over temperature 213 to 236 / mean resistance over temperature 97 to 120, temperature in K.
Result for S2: 1.4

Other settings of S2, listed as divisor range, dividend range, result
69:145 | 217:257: 1.19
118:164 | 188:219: 1.13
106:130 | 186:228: 1.65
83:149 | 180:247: 1.21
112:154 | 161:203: 1.27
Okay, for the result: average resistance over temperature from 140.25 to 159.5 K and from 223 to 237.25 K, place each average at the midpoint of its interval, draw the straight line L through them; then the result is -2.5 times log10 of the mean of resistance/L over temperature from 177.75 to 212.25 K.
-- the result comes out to -0.104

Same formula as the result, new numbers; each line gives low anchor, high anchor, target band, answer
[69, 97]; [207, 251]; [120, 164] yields 0.11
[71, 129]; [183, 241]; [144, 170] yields -0.10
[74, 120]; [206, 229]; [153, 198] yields -0.19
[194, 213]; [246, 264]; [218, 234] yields 0.37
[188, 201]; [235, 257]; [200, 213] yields 0.02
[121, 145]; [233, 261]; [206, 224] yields 0.22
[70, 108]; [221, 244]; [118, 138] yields 0.24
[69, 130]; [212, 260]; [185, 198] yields -0.07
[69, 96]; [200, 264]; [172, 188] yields -0.01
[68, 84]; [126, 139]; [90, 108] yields 0.13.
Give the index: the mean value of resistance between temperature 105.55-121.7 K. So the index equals 3.98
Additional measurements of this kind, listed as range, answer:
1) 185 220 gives 8.24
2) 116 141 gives 6.25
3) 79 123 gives 6.37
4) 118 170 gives 7.38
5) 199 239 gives 7.69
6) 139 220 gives 8.23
